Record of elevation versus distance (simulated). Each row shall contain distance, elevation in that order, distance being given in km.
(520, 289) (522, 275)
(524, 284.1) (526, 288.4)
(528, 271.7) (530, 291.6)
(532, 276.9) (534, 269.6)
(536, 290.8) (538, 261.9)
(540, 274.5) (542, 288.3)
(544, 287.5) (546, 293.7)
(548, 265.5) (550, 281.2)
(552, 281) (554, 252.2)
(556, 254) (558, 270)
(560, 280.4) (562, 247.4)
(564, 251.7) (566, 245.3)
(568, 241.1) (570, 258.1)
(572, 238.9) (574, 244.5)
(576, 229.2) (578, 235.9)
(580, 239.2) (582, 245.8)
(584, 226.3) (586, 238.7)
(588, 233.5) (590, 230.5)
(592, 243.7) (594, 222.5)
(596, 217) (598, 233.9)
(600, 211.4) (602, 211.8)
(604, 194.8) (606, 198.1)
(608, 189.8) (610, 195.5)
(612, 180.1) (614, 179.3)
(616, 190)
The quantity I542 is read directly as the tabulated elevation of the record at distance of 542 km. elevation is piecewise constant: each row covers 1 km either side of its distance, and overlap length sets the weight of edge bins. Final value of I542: 288.3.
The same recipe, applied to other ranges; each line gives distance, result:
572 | 238.9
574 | 244.5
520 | 289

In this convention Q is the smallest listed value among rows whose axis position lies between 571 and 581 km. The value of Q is 229.2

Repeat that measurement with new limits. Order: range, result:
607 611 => 189.8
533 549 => 261.9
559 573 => 238.9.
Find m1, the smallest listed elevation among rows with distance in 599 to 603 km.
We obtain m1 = 211.4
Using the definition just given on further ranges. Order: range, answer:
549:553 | 281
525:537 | 269.6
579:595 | 222.5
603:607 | 194.8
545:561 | 252.2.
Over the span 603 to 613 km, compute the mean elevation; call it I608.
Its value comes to 192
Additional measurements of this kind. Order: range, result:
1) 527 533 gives 280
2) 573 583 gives 239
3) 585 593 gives 237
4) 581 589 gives 236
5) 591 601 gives 226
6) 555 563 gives 263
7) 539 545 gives 283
